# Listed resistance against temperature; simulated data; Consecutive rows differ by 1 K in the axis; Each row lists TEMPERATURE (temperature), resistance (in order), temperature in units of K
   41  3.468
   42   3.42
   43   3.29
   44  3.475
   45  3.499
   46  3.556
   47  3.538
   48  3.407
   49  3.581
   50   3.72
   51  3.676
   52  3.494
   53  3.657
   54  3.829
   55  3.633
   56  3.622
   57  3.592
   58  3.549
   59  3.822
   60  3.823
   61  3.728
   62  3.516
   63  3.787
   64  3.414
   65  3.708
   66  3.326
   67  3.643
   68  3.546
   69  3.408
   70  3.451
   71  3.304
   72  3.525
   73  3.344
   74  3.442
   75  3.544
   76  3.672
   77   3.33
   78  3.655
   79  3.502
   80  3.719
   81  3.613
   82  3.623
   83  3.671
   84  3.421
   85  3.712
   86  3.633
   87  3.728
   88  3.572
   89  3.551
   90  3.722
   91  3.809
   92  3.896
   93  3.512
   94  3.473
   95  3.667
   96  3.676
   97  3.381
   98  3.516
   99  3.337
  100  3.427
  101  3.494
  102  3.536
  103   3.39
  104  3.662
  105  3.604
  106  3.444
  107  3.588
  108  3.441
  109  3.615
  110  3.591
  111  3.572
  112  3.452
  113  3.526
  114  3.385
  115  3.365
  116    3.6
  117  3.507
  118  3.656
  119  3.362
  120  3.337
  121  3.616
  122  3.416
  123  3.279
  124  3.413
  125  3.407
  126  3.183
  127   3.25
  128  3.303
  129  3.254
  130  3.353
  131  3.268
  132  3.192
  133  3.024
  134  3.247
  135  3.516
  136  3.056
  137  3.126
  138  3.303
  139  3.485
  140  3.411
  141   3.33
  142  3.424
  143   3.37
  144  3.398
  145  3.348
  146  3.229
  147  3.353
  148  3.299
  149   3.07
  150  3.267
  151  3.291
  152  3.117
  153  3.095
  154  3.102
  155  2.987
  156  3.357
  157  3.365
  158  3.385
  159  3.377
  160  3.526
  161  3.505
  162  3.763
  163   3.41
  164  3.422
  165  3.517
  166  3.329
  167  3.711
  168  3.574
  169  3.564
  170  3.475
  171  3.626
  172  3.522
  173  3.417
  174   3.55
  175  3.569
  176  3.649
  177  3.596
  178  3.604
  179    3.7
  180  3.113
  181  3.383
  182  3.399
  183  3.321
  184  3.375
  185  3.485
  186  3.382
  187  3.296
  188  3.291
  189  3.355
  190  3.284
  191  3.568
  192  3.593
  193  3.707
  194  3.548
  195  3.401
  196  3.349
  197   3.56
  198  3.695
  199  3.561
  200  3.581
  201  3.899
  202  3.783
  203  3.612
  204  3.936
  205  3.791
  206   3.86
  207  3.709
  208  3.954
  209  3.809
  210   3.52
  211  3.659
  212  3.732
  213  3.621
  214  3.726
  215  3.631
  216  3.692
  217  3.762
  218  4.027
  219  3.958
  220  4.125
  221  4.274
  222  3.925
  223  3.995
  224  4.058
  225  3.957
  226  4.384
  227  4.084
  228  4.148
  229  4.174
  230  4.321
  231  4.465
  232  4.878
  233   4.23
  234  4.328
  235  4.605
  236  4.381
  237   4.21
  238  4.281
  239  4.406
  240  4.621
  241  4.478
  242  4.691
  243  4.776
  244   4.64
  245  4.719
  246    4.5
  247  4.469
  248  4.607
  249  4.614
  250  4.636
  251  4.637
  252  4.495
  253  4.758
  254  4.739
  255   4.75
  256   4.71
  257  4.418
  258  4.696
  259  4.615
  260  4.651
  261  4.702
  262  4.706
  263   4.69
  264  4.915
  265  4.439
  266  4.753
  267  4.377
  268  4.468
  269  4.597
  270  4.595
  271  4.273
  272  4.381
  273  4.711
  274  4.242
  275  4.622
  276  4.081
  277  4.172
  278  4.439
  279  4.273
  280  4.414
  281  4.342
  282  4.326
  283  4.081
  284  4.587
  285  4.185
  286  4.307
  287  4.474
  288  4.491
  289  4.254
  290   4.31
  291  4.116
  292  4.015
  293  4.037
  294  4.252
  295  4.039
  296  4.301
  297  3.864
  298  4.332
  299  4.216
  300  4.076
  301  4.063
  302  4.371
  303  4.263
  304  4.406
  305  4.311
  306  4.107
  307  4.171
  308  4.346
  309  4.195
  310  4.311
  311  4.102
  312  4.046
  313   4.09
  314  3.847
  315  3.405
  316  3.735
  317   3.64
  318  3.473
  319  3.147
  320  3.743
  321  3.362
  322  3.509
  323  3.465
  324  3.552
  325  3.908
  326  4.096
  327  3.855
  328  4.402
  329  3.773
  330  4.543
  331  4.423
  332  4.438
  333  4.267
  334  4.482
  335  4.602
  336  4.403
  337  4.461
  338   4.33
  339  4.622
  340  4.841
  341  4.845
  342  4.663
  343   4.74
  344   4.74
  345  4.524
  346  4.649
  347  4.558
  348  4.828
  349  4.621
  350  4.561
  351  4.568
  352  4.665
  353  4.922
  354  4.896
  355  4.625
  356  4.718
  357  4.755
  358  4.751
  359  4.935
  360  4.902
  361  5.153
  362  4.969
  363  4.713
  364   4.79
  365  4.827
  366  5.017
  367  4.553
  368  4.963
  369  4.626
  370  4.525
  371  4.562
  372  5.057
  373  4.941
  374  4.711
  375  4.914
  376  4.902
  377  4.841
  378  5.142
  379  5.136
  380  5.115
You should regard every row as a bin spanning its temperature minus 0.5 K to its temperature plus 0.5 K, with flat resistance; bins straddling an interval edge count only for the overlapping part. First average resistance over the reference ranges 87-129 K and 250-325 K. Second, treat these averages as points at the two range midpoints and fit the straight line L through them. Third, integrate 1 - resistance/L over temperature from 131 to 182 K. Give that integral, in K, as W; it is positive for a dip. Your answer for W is 4.5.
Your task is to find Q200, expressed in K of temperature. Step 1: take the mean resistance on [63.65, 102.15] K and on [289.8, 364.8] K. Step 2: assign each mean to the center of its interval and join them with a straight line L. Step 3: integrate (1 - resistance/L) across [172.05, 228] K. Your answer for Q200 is 3.47 K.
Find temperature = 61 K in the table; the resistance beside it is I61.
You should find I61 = 3.728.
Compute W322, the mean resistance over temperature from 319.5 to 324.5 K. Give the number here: 3.53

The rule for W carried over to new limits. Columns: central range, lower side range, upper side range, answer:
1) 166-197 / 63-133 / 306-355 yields 2.3 K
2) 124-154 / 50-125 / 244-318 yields 3.9 K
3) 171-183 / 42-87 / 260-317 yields 1.3 K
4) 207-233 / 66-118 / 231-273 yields 2.2 K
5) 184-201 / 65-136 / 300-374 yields 1.5 K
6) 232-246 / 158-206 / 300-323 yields -3.0 K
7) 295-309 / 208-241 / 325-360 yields 0.6 K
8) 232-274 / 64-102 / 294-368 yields -4.9 K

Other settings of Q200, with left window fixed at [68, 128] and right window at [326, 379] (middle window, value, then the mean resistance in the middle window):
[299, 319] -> 2.0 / 4.03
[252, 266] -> -1.4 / 4.67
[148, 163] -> 1.9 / 3.3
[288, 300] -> 0.7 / 4.17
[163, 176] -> 1.1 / 3.52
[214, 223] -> 0.3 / 3.92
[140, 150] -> 1.1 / 3.32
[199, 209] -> 0.5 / 3.78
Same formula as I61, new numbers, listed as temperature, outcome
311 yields 4.102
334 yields 4.482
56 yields 3.622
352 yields 4.665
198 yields 3.695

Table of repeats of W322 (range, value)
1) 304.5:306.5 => 4.21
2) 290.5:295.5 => 4.09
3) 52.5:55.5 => 3.71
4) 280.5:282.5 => 4.33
